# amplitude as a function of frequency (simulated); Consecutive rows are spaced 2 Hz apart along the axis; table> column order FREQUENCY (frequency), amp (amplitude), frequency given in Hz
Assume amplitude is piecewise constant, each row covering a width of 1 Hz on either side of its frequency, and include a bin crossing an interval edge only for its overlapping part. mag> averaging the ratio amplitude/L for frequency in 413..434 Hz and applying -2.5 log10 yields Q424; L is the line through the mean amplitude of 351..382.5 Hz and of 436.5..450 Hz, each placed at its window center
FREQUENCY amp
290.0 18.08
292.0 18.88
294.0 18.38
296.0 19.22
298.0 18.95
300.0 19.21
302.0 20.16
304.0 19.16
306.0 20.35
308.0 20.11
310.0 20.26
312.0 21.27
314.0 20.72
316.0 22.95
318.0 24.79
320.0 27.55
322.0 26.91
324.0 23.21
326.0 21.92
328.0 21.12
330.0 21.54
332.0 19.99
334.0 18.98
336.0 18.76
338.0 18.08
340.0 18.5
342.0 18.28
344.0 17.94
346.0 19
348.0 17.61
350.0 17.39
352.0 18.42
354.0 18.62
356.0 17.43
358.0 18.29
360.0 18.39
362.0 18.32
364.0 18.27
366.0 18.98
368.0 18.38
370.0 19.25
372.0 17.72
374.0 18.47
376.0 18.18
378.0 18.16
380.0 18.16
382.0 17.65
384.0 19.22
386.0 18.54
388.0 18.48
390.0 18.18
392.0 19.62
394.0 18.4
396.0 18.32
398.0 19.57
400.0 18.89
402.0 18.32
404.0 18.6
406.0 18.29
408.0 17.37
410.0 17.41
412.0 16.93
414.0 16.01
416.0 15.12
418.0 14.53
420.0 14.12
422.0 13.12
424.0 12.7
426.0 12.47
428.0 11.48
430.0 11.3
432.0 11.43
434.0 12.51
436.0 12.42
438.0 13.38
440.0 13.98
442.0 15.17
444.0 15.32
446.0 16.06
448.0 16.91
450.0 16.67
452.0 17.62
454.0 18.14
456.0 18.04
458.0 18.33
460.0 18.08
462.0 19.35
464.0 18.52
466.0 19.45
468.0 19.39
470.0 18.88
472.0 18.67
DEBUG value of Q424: 0.21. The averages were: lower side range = 18.3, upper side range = 15.1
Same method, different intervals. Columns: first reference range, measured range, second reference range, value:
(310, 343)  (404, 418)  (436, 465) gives 0.09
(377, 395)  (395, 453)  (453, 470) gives 0.21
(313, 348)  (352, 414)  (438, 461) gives 0.05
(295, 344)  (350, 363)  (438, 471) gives 0.10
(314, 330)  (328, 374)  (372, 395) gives 0.14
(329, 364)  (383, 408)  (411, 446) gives -0.19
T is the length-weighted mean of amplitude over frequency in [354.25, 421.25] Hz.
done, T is 17.9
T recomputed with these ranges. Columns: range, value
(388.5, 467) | 16.2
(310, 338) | 22.1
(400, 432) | 15.2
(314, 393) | 19.5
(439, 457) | 16.4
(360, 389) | 18.4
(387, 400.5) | 18.8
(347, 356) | 17.9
